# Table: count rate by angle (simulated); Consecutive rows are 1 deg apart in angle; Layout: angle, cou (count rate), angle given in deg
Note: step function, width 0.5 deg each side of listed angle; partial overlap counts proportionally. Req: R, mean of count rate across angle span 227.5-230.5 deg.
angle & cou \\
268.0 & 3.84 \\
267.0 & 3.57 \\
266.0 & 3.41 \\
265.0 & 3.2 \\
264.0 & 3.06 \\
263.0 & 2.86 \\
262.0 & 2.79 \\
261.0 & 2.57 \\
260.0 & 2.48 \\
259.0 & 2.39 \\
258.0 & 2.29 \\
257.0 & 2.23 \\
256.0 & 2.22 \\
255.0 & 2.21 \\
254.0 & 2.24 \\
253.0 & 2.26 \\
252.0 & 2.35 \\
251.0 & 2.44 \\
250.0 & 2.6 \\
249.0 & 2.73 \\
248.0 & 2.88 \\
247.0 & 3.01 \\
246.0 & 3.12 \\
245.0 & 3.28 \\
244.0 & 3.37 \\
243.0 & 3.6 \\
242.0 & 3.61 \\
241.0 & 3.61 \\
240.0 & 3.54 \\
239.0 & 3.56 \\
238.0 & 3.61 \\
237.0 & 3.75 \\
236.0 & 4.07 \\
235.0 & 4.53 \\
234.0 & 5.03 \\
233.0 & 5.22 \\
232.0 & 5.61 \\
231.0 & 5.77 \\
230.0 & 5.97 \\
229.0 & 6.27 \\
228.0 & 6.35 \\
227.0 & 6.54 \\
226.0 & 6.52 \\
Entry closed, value 6.2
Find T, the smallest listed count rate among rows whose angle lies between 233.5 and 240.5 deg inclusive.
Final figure 3.54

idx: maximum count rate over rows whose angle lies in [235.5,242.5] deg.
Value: 4.07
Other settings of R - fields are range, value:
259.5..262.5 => 2.61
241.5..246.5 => 3.4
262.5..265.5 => 3.04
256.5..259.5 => 2.3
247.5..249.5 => 2.8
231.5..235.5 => 5.1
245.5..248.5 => 3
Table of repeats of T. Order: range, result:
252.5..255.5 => 2.21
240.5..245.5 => 3.28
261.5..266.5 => 2.79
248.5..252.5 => 2.35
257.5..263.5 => 2.29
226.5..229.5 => 6.27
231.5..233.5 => 5.22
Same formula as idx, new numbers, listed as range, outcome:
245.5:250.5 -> 3.12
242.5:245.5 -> 3.6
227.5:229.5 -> 6.35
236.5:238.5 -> 3.75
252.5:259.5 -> 2.39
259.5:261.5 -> 2.57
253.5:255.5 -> 2.24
